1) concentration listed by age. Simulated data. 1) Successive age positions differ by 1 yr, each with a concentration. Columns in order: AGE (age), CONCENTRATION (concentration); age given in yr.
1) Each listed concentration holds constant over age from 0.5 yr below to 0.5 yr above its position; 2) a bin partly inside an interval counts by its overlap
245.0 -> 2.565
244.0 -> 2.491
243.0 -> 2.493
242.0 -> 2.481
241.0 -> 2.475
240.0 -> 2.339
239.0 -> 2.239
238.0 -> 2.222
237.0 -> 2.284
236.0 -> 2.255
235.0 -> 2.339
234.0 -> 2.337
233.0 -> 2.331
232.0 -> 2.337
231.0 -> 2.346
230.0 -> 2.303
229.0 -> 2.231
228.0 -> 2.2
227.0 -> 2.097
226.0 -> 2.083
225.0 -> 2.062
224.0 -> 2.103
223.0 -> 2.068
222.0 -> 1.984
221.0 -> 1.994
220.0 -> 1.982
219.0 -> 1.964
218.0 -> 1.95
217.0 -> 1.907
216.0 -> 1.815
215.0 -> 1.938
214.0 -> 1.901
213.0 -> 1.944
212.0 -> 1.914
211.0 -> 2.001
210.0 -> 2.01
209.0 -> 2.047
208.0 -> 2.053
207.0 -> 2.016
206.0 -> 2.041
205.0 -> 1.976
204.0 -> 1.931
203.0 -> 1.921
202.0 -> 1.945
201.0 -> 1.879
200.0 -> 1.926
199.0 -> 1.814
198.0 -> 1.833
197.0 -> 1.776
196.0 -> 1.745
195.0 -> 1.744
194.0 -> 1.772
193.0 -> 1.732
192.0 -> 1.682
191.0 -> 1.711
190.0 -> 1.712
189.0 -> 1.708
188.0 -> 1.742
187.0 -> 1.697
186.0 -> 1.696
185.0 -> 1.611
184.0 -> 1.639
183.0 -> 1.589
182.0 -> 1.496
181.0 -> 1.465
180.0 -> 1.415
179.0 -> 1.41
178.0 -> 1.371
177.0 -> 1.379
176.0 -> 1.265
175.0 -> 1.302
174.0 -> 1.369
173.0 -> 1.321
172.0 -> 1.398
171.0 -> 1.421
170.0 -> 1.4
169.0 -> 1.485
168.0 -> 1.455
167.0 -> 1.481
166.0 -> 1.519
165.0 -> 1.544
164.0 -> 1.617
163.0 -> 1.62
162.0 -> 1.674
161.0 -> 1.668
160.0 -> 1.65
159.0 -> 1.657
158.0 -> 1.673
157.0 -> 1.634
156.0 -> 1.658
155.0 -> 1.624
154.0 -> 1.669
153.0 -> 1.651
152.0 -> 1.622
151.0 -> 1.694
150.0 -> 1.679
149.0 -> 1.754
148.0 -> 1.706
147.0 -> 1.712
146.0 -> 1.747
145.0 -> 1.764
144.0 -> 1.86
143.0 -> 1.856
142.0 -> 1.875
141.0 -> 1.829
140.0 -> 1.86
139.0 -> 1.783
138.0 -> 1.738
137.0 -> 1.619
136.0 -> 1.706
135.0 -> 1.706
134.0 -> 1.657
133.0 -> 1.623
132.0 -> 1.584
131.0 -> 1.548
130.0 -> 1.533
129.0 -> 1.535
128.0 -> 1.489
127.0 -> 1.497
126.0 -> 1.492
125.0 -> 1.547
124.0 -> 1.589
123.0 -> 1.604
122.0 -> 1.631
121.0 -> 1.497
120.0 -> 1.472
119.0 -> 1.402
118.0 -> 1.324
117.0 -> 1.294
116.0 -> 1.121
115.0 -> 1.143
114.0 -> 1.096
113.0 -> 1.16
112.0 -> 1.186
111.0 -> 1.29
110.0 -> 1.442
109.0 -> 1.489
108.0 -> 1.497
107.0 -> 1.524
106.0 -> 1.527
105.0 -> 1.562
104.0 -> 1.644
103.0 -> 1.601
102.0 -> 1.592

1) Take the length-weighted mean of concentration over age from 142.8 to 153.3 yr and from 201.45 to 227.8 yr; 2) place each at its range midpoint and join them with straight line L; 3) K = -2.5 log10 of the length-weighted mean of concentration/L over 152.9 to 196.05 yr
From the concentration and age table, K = 0.17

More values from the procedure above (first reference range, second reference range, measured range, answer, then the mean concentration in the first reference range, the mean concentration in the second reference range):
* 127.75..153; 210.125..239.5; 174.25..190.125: 0.241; 1.7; 2.11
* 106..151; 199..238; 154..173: 0.124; 1.56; 2.06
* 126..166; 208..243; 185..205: 0.099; 1.67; 2.14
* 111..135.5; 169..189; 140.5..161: -0.174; 1.44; 1.48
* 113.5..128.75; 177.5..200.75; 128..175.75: -0.068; 1.42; 1.67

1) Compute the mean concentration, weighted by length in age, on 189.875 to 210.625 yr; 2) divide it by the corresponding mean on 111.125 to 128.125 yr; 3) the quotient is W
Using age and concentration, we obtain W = 1.36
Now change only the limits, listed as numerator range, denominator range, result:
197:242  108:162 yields 1.32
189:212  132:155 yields 1.08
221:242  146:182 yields 1.45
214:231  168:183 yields 1.46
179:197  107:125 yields 1.20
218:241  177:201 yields 1.32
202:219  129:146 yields 1.14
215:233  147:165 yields 1.26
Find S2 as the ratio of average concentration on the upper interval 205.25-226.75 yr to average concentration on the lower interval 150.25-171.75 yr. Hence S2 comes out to 1.25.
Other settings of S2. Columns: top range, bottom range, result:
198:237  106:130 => 1.45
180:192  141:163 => 0.96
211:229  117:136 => 1.30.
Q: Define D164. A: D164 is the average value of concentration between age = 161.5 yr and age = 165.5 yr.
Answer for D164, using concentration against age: 1.61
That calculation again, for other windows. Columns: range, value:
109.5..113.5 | 1.27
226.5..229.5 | 2.18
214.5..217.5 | 1.89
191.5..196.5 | 1.74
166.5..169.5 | 1.47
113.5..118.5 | 1.2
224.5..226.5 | 2.07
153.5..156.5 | 1.65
